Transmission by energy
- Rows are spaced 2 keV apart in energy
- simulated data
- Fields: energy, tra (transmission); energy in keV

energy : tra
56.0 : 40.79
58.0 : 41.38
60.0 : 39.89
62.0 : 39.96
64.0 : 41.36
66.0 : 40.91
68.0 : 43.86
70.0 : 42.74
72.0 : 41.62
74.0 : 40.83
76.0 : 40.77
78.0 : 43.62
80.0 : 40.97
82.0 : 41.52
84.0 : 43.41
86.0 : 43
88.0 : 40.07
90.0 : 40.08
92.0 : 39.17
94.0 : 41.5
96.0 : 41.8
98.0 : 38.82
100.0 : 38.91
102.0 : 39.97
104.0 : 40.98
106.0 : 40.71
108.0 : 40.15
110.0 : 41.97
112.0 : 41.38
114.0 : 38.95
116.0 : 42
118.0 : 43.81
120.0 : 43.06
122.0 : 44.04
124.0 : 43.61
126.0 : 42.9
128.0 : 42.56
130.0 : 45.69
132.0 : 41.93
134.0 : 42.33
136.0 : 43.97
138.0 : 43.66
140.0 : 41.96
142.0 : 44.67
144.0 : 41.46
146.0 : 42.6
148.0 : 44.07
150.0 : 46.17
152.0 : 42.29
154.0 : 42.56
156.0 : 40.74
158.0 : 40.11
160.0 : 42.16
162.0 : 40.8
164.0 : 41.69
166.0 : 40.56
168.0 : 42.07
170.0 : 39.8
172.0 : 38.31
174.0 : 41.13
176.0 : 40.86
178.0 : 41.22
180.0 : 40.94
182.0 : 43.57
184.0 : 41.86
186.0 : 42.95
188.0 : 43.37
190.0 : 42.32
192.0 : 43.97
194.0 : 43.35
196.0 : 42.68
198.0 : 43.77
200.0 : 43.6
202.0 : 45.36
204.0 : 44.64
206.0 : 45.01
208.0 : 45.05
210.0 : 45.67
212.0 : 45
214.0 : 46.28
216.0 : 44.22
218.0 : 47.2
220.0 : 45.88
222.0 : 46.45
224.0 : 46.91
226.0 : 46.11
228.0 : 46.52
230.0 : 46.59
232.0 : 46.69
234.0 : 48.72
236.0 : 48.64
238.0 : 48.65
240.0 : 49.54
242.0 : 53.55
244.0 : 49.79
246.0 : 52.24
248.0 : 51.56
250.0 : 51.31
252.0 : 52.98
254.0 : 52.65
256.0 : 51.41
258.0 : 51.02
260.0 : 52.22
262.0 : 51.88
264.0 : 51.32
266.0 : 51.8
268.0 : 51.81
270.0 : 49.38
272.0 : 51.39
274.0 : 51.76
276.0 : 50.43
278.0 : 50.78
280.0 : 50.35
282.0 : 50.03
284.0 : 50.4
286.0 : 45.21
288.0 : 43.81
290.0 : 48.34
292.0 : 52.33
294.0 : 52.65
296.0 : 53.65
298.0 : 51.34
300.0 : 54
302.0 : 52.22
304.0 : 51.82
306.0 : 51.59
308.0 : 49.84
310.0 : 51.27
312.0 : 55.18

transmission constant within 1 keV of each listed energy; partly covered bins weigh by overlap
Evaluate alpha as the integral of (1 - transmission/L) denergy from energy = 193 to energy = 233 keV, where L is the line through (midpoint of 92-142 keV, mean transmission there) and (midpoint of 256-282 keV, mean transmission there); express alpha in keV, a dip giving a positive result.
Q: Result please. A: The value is 2.0 keV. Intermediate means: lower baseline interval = 41.9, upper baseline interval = 51.1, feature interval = 45.3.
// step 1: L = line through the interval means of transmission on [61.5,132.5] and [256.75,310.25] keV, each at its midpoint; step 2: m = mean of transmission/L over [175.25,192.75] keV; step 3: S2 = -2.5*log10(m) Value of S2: 0.09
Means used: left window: 41.6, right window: 50.8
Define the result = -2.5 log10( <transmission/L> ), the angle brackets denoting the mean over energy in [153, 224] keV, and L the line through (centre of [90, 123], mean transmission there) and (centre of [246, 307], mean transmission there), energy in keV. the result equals 0.07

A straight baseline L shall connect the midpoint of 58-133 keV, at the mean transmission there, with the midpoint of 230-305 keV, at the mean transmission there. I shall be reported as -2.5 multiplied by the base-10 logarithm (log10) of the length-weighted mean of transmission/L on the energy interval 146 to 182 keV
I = 0.090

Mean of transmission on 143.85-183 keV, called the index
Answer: 41.7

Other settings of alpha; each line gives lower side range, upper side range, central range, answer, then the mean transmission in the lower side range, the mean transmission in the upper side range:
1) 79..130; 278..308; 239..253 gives -1.0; 41.5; 50.5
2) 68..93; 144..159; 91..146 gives 0.2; 41.6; 42.6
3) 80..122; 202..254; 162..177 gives 1.4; 41.1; 47.9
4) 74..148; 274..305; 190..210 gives 0.9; 41.9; 50.5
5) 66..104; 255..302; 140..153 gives 0.3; 41.2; 50.8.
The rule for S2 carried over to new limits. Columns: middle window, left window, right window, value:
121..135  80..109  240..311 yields -0.02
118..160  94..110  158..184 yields -0.06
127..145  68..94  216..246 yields 0.02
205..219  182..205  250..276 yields 0.00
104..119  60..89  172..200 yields 0.02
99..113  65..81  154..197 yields 0.03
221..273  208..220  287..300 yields -0.05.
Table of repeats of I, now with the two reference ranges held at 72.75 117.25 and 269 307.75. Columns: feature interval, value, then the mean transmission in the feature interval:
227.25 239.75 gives 0.00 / 47.8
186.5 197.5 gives 0.06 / 43.2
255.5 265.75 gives -0.05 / 51.6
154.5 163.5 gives 0.08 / 41.1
